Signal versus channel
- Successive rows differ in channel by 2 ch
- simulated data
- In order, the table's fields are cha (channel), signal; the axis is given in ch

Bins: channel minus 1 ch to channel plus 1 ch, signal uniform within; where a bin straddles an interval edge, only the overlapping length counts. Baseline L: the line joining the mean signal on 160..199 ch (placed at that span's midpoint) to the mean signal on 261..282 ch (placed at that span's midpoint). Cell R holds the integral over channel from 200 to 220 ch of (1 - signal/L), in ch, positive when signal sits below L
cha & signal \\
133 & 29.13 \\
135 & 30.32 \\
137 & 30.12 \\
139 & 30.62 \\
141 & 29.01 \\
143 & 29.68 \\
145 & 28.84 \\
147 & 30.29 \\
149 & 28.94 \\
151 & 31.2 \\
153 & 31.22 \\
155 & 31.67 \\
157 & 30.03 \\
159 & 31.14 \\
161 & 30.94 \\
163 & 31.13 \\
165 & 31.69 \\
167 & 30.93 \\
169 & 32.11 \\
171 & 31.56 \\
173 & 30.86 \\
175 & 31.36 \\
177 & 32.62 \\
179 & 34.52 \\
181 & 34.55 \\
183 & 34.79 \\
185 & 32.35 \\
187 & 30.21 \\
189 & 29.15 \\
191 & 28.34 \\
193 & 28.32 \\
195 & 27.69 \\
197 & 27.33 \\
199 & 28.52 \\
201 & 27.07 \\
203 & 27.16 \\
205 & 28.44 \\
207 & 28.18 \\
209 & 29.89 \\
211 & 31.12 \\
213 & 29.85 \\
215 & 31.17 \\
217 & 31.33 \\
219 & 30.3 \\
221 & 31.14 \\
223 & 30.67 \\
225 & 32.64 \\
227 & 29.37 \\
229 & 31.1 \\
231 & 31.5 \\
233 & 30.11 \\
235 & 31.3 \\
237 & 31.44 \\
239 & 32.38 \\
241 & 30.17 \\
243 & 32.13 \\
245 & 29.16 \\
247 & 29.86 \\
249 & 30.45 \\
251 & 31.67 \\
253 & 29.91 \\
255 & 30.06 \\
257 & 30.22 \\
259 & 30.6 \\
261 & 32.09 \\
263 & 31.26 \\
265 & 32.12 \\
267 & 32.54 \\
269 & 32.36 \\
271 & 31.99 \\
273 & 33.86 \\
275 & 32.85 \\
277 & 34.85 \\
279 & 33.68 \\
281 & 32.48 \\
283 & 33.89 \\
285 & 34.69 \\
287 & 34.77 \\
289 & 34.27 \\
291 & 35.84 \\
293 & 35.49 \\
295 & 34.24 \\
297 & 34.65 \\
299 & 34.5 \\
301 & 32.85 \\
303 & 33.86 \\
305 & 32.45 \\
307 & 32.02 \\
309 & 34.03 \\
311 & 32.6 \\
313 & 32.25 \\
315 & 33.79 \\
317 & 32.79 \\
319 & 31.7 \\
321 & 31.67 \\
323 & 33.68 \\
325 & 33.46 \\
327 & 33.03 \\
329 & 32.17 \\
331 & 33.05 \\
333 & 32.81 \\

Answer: 1.4 ch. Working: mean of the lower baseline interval 31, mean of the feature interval 29.5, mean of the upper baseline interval 32.8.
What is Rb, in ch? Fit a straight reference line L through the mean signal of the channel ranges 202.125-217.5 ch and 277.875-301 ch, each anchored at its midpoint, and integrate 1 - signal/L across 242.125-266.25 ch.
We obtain 1.1 ch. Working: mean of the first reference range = 29.6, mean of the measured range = 30.8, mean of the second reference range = 34.3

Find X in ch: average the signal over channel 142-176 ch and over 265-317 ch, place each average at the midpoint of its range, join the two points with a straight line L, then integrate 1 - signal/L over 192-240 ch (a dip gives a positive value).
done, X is 3.1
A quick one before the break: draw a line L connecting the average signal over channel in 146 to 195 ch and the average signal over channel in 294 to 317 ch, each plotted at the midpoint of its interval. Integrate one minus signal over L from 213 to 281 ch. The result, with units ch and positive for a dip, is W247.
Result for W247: 2.1 ch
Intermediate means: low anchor 31.2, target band 31.4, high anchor 33.4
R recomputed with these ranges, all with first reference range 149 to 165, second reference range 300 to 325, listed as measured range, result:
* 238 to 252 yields 0.5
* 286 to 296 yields -0.7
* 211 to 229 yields 0.5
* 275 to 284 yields -0.3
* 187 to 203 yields 1.7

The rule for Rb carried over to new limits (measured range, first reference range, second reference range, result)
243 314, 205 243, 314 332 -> -1.8 ch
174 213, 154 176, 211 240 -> 1.3 ch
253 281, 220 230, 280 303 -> 0.8 ch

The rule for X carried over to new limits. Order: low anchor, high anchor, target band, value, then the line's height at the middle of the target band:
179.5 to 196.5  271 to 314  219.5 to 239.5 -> 0.50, 31.9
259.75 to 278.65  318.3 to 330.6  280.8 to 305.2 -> -1.19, 32.7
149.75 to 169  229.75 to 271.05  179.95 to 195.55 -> 0.17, 31.1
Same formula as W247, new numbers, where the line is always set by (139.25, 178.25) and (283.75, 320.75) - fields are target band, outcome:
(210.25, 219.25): 0.3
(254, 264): 0.6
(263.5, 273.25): 0.2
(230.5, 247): 0.7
